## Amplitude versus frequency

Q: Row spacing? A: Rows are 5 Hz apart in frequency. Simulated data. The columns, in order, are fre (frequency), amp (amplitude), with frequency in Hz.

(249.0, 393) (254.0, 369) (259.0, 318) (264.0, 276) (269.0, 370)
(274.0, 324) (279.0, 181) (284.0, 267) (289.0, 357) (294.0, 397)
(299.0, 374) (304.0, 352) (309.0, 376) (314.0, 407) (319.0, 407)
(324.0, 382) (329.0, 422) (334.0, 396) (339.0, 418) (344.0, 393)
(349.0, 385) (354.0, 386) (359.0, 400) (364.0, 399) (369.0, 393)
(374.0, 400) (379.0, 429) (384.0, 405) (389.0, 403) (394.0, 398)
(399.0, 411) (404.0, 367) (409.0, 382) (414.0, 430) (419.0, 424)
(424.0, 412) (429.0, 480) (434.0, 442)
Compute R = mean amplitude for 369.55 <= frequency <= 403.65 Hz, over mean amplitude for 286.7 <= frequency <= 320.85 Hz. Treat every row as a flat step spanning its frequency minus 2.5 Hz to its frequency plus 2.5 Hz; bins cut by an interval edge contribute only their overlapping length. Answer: 1.06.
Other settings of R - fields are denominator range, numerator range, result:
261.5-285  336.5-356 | 1.39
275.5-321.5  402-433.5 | 1.21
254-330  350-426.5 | 1.16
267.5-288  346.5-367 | 1.37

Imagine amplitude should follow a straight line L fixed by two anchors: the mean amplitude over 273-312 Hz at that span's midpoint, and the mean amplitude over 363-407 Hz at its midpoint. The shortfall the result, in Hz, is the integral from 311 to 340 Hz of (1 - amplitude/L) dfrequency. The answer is -4.0 Hz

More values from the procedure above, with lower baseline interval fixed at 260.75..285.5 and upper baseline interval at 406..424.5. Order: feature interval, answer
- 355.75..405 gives -2.8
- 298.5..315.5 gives -3.3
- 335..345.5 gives -1.9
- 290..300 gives -2.6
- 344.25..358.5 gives -1.4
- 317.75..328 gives -2.1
